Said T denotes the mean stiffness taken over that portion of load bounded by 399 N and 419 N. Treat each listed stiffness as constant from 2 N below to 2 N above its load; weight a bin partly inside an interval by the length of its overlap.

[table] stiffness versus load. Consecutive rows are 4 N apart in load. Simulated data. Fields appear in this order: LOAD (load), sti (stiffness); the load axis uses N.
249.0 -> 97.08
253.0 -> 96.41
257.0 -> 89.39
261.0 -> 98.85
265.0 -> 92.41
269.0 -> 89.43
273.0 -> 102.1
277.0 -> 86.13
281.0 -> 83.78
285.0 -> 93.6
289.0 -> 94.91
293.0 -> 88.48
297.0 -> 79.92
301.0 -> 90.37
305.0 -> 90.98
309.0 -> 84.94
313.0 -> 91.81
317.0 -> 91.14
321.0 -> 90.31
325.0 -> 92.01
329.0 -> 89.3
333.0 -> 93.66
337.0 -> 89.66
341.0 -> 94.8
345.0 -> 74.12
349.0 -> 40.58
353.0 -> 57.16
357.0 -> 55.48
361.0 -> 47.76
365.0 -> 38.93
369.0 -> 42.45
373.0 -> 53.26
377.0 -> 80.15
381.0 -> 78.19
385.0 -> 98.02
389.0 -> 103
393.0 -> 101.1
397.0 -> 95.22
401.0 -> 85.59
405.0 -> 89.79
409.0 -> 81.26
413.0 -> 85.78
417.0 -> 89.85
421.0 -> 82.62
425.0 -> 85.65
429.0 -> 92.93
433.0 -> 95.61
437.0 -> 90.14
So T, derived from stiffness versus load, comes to 86.5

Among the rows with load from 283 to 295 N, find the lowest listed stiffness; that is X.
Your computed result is 88.48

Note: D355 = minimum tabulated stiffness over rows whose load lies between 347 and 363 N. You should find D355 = 40.58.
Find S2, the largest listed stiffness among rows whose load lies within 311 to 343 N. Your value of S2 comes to 94.8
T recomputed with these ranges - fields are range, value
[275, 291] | 89.6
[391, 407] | 92.9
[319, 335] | 91.3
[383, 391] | 101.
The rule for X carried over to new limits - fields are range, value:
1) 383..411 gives 81.26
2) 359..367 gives 38.93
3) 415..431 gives 82.62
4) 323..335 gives 89.3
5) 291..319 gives 79.92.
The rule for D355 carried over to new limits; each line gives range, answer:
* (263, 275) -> 89.43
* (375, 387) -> 78.19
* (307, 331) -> 84.94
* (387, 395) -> 101.1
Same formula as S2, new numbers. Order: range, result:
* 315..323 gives 91.14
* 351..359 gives 57.16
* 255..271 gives 98.85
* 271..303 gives 102.1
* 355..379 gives 80.15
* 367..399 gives 103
